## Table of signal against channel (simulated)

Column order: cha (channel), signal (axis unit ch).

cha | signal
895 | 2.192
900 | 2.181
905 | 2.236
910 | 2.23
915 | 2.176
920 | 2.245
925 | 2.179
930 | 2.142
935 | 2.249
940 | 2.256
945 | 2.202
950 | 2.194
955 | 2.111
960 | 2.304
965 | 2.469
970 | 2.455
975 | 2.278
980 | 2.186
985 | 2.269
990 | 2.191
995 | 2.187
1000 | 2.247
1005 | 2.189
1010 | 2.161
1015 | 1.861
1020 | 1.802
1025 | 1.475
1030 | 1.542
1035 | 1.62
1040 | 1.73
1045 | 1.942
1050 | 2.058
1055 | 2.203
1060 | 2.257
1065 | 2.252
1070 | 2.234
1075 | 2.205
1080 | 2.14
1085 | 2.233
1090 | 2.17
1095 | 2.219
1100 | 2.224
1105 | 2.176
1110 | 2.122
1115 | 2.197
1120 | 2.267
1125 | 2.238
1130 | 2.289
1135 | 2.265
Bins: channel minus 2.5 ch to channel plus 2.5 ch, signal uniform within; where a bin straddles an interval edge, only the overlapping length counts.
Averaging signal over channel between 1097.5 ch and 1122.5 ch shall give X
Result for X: 2.2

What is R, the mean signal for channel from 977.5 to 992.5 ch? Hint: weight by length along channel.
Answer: 2.22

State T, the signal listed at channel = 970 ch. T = 2.455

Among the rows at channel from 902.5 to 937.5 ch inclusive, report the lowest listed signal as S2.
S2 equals 2.142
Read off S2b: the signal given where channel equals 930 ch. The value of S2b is 2.142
